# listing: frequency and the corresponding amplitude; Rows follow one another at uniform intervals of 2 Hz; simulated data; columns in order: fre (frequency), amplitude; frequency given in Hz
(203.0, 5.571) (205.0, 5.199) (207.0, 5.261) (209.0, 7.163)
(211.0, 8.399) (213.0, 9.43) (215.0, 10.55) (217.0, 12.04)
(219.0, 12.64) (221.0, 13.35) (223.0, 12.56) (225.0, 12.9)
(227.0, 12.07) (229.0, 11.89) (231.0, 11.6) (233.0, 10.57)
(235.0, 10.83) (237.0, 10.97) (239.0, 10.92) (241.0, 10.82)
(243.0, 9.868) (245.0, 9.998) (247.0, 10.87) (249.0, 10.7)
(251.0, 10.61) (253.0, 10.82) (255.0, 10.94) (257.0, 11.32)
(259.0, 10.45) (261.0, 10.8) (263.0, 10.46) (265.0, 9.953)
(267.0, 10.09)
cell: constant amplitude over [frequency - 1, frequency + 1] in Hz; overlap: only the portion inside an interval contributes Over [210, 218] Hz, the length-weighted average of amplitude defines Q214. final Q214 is 10.1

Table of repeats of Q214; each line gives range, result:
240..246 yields 10.2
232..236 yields 10.7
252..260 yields 10.9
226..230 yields 12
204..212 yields 6.51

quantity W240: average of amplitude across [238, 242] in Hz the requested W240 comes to 10.9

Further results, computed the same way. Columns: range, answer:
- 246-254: 10.8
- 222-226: 12.7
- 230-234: 11.1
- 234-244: 10.7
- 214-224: 12.2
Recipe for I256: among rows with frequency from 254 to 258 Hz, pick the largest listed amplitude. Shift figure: 11.32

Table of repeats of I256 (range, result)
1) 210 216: 10.55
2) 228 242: 11.89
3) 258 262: 10.8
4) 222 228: 12.9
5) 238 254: 10.92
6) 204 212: 8.399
